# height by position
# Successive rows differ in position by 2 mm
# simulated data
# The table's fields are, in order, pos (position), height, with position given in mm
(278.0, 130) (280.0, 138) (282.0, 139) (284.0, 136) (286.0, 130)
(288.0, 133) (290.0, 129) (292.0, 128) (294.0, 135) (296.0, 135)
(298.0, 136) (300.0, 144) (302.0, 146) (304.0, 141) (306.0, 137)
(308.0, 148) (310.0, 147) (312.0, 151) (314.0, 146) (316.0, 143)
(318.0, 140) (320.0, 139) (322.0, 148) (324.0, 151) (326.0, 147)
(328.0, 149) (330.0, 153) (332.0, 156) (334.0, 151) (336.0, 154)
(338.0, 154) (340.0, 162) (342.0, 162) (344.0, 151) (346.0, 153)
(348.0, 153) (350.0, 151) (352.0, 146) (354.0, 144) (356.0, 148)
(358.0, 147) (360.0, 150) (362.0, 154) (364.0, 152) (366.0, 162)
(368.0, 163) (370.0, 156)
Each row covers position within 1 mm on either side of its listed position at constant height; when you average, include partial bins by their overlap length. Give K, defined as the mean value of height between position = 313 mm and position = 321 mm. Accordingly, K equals 142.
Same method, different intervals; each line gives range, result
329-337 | 154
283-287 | 133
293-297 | 135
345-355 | 149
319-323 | 144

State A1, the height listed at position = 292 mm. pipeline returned 128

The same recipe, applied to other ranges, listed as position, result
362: 154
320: 139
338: 154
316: 143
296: 135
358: 147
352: 146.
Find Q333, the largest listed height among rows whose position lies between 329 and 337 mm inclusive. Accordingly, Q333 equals 156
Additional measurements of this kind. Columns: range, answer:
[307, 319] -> 151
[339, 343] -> 162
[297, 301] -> 144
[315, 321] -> 143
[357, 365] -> 154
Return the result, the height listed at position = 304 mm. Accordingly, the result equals 141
